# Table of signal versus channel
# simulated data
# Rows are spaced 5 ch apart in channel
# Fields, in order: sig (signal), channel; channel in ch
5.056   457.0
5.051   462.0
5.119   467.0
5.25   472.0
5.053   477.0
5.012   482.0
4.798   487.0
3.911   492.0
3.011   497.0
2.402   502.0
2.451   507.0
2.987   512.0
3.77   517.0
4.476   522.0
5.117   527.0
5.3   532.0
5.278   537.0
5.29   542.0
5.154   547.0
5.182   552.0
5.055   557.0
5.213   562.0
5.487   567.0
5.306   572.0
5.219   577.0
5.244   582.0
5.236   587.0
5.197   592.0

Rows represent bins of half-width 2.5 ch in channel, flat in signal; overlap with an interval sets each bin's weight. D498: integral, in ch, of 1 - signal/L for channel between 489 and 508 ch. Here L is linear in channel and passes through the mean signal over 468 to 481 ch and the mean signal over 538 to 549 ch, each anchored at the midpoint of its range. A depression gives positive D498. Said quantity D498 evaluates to 7.8 ch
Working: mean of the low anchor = 5.13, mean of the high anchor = 5.23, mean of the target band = 3.03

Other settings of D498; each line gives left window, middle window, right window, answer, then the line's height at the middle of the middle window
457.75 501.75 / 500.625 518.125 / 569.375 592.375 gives 7.0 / 4.76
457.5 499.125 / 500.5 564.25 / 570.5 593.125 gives 6.7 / 4.97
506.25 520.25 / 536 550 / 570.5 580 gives -3.5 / 4.2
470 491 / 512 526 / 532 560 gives 2.9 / 5.1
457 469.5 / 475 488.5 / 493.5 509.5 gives -3.6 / 3.93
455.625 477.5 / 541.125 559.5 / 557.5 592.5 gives 0.2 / 5.23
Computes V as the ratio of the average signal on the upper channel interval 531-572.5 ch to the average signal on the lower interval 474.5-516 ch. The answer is 1.42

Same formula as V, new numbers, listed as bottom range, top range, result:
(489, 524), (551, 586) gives 1.59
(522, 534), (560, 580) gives 1.05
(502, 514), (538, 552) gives 1.98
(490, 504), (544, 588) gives 1.69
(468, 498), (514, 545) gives 1.05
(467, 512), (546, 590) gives 1.31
